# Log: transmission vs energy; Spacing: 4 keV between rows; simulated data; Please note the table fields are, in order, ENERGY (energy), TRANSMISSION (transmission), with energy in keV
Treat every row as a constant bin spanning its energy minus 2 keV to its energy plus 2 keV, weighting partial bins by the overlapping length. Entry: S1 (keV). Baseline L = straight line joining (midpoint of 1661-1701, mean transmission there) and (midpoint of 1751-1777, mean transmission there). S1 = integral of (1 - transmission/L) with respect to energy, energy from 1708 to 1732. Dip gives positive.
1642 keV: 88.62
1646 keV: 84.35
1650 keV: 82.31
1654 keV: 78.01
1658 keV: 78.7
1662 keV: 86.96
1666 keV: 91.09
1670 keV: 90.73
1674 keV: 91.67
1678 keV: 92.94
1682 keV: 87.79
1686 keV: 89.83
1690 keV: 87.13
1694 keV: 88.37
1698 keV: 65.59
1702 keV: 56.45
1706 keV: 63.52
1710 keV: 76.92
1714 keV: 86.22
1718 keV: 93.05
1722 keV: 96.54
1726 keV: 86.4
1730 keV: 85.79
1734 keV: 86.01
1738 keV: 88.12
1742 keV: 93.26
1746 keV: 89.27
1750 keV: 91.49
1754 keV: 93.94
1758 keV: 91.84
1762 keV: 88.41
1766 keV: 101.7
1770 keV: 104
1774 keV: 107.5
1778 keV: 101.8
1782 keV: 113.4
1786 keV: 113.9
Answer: 1.1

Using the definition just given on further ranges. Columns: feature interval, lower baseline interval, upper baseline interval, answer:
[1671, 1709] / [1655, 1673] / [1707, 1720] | 2.1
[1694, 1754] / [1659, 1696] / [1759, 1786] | 8.1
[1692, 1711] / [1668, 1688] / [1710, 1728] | 4.2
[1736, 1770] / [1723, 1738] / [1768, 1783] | 1.3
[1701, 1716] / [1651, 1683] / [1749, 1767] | 3.0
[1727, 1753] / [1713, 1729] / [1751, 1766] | 0.7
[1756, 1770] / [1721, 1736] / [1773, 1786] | 0.9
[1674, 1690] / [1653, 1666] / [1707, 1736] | -1.1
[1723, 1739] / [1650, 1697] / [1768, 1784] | 1.8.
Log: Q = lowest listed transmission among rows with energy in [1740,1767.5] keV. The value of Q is 88.41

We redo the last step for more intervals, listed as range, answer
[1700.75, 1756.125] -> 56.45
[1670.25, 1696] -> 87.13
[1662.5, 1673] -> 90.73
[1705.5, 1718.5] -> 63.52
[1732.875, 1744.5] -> 86.01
